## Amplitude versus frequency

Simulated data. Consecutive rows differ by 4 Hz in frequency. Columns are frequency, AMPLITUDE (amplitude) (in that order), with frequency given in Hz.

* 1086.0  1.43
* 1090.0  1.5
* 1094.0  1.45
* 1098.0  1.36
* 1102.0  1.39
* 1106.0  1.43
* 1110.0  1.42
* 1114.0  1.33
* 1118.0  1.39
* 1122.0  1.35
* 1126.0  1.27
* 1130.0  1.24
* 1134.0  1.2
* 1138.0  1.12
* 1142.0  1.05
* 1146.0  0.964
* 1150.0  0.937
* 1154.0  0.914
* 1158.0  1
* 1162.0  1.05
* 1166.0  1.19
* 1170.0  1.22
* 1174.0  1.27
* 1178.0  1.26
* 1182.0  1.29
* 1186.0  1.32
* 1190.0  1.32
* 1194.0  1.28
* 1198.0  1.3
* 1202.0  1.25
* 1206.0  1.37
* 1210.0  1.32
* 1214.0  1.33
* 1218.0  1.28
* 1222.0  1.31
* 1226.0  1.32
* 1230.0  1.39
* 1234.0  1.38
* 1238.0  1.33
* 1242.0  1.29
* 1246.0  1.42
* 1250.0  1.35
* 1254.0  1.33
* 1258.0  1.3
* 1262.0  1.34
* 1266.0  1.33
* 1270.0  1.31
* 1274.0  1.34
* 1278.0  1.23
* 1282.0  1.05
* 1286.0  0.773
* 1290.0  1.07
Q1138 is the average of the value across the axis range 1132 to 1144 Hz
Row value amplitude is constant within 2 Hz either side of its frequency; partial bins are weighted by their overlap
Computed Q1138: 1.12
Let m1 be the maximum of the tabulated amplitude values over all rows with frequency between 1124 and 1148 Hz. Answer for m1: 1.27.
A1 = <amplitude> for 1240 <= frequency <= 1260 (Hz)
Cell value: 1.34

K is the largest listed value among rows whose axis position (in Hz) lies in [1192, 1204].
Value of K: 1.3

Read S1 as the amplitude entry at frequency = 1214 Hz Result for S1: 1.33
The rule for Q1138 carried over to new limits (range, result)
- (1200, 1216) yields 1.32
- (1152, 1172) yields 1.07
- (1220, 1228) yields 1.31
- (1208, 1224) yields 1.31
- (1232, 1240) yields 1.35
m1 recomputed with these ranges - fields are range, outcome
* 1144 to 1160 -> 1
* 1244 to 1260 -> 1.42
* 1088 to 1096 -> 1.5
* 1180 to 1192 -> 1.32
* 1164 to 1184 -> 1.29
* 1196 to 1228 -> 1.37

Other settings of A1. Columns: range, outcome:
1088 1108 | 1.43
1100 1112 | 1.41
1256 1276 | 1.32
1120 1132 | 1.29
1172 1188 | 1.29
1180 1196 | 1.3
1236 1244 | 1.31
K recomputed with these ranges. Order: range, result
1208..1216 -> 1.33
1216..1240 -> 1.39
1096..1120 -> 1.43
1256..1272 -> 1.34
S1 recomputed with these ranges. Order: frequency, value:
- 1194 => 1.28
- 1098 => 1.36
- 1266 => 1.33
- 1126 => 1.27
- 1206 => 1.37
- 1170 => 1.22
